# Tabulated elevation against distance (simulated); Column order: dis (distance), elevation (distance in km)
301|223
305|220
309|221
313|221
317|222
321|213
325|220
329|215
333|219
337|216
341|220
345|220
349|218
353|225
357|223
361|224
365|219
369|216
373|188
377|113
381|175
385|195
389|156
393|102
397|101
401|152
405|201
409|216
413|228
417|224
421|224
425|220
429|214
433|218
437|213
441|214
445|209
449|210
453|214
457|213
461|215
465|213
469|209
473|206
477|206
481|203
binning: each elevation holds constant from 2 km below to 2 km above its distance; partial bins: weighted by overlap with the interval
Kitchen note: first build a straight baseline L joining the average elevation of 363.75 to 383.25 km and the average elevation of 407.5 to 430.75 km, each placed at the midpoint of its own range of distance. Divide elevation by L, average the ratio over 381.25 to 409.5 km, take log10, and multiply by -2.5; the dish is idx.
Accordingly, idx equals 0.25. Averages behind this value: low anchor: 181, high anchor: 221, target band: 158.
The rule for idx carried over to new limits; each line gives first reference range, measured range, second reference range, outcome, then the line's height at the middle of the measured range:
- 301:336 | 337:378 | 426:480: 0.04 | 217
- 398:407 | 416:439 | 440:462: -0.15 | 191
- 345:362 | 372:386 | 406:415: 0.32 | 221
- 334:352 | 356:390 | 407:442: 0.15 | 219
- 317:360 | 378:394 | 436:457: 0.34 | 216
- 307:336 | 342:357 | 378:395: -0.16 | 191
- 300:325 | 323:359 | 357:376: -0.03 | 213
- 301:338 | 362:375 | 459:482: 0.03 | 216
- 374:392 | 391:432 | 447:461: -0.04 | 180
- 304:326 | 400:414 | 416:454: 0.08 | 217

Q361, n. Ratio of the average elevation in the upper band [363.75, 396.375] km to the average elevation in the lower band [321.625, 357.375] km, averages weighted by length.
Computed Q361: 0.76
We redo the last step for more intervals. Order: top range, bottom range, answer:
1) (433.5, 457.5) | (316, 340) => 0.98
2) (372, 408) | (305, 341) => 0.71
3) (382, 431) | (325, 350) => 0.85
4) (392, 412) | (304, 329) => 0.73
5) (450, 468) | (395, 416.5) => 1.17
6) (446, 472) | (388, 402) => 1.71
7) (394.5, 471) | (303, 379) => 0.97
